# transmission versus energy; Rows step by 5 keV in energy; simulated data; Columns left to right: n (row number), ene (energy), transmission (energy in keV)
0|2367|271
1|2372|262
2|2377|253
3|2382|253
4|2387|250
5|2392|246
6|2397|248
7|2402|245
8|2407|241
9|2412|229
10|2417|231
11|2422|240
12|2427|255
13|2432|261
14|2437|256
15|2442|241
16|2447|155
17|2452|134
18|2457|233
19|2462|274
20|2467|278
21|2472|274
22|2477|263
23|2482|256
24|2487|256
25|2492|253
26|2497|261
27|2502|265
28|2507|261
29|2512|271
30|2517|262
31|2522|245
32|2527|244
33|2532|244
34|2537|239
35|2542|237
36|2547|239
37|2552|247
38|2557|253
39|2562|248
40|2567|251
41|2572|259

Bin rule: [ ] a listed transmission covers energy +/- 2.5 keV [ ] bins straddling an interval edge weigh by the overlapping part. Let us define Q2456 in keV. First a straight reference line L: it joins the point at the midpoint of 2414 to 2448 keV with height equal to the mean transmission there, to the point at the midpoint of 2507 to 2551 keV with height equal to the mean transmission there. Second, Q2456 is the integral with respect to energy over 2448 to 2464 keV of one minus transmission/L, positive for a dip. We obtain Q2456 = 2.3 keV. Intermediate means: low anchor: 238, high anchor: 248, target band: 206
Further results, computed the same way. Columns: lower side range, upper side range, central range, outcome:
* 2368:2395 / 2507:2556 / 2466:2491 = -1.4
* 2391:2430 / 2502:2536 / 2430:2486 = 2.0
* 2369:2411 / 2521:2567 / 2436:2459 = 4.4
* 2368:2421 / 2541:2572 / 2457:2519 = -4.1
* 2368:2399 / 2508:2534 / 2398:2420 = 1.4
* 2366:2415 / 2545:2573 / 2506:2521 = -0.8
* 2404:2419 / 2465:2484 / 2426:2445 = -0.3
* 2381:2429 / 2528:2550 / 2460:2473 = -1.8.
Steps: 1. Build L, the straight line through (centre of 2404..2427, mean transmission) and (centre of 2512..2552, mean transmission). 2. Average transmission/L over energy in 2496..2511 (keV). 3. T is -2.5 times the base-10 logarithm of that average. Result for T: -0.08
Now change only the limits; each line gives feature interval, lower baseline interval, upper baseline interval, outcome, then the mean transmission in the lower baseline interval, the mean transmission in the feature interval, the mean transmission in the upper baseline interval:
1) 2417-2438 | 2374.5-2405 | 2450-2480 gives -0.015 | 249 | 250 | 245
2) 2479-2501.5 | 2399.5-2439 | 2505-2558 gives -0.043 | 245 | 257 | 249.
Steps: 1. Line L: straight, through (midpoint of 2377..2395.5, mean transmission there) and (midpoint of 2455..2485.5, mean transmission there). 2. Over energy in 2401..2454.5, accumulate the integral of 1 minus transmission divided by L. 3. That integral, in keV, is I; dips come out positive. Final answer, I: 6.4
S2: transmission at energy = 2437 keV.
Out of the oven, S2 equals 256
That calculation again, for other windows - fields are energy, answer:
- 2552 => 247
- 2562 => 248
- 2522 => 245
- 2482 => 256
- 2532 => 244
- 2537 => 239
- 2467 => 278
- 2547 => 239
